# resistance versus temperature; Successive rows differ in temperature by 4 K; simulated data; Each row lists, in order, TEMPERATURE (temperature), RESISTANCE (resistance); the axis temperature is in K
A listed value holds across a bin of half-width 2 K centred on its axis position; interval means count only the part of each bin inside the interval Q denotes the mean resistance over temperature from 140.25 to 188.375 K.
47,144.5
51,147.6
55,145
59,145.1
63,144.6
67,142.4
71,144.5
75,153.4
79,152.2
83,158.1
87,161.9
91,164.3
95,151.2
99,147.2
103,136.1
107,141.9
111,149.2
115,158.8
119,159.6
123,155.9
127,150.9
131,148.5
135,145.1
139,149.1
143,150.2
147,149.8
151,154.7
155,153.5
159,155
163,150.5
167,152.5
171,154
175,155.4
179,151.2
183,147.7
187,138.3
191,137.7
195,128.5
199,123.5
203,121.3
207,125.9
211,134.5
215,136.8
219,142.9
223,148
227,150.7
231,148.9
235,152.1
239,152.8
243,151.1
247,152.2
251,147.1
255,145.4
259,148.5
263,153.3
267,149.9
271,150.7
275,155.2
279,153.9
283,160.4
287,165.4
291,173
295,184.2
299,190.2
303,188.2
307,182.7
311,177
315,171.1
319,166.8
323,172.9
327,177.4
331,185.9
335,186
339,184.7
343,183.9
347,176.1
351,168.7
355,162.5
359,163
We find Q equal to 151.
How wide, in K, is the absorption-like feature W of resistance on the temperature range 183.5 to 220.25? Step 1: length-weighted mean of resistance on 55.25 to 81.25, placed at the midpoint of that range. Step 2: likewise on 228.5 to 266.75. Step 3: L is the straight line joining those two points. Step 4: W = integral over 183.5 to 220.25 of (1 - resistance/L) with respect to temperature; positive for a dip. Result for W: 4.1 K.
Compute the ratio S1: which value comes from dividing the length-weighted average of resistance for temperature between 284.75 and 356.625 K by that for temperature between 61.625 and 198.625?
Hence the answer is 1.2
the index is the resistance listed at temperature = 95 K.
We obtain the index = 151.2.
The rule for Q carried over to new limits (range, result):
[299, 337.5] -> 179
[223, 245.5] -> 151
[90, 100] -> 154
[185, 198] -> 134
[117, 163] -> 152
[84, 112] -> 151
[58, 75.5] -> 145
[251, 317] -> 165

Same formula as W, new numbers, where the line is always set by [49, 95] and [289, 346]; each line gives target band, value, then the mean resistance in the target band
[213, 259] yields 6.1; 148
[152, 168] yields 0.8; 153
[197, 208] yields 2.8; 123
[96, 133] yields 1.5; 150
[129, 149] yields 1.3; 149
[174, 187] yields 1.2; 149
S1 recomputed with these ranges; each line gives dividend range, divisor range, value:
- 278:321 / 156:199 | 1.19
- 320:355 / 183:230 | 1.31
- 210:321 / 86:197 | 1.06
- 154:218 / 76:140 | 0.93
